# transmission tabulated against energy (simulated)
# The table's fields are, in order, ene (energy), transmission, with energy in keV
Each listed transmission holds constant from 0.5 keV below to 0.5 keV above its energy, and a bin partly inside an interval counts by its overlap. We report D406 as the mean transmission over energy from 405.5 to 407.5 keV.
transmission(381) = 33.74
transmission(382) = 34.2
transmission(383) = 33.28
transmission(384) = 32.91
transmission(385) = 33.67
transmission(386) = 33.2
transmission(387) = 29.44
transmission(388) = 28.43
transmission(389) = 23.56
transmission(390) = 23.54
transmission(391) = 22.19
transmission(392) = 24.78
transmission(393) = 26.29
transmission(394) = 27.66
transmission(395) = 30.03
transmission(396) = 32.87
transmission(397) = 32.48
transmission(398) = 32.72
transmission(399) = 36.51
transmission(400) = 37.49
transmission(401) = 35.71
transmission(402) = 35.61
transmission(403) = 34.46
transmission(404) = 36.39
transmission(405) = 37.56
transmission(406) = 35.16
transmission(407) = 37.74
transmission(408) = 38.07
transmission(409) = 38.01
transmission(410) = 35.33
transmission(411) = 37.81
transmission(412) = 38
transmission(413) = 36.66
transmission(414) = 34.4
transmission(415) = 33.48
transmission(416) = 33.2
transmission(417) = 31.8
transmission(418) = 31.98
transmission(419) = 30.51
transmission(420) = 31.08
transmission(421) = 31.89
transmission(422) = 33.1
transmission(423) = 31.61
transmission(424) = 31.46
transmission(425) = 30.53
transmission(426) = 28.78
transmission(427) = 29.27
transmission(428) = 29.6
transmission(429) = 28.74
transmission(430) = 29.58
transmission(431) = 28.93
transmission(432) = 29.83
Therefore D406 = 36.5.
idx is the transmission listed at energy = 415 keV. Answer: 33.48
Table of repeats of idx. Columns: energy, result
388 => 28.43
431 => 28.93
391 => 22.19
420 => 31.08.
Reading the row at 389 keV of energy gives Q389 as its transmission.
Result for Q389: 23.56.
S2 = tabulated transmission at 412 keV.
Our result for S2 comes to 38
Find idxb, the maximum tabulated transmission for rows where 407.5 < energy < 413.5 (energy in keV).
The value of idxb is 38.07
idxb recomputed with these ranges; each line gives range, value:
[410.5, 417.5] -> 38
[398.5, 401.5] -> 37.49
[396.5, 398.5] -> 32.72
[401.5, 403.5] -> 35.61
